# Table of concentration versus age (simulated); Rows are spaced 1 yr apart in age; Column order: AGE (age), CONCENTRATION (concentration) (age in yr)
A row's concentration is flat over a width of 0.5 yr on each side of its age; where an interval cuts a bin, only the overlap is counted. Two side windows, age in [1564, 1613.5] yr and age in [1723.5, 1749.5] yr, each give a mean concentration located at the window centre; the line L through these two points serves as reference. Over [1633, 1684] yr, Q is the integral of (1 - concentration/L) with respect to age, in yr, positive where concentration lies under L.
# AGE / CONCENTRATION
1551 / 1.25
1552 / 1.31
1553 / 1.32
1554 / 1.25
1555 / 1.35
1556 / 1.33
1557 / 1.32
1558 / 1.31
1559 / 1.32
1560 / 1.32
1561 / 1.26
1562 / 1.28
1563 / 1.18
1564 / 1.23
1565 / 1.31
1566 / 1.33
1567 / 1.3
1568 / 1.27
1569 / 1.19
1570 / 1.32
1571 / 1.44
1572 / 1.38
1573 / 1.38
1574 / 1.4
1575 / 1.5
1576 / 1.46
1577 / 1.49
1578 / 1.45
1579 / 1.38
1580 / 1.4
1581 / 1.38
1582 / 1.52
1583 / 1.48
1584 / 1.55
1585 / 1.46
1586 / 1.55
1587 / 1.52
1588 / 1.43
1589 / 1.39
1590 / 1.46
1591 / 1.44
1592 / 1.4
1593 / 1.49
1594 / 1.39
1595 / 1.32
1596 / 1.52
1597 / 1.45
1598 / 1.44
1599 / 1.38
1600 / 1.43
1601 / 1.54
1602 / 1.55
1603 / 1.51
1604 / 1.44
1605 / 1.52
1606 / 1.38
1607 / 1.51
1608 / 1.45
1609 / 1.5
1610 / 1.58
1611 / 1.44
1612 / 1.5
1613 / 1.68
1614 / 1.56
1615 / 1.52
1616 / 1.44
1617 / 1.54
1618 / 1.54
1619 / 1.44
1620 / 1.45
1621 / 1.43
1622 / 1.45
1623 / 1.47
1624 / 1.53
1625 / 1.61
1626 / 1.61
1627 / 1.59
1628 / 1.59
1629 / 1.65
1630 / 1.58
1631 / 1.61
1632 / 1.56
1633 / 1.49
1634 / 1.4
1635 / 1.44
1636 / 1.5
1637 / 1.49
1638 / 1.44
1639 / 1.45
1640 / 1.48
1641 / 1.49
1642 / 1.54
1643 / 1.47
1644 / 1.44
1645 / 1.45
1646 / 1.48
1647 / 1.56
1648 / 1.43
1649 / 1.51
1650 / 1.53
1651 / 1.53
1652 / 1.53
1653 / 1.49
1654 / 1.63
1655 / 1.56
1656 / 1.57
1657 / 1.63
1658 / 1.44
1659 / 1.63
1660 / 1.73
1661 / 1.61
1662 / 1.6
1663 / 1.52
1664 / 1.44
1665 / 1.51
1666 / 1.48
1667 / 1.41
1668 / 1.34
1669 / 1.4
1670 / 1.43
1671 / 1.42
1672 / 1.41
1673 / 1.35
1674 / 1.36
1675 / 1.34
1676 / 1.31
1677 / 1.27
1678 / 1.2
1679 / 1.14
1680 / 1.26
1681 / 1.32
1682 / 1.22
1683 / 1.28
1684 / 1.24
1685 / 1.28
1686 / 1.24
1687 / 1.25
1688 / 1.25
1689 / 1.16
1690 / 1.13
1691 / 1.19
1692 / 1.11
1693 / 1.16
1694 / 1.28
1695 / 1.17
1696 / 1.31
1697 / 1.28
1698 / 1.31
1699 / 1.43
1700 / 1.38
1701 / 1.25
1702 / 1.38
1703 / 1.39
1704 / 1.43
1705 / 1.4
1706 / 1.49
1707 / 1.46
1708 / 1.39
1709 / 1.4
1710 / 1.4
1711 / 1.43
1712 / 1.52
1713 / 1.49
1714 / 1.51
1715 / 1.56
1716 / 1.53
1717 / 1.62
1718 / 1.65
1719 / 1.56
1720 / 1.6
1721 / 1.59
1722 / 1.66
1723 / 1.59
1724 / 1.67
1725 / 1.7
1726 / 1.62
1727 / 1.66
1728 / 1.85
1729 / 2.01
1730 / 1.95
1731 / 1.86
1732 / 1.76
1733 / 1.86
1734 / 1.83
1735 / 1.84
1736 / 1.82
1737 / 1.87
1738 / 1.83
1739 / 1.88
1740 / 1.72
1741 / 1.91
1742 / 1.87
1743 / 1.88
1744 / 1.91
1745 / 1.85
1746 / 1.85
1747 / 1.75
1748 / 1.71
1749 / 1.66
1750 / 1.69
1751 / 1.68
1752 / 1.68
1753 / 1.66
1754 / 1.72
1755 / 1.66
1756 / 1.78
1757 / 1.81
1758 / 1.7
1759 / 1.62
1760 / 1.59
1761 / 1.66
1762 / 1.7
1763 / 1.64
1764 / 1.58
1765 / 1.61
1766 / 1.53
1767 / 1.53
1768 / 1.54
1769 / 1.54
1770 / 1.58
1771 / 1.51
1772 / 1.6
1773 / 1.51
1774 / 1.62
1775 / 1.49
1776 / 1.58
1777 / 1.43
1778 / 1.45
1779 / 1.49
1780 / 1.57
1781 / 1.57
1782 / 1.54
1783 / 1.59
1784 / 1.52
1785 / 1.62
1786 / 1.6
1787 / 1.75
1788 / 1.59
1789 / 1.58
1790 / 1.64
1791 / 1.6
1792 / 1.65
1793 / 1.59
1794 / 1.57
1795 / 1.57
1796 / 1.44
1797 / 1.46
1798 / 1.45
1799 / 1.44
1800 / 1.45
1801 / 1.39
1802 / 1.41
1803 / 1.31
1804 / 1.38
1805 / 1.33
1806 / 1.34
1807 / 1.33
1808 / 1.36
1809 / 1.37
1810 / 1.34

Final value 5.2 yr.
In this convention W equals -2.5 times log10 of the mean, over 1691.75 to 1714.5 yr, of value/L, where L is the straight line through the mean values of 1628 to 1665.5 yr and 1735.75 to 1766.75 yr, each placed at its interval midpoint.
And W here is 0.197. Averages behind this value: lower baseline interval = 1.53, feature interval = 1.37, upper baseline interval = 1.73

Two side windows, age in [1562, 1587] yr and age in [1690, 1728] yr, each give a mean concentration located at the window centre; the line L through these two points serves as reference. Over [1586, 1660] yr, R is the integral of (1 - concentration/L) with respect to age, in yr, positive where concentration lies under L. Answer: -4.70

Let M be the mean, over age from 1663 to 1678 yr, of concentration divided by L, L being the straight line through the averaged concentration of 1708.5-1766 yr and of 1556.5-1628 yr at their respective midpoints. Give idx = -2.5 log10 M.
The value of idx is 0.14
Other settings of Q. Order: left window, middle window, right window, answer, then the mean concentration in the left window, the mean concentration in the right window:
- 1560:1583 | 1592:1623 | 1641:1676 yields -1.42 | 1.36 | 1.49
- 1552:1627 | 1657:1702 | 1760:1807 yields 4.11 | 1.43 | 1.53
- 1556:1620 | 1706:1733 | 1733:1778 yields 0.26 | 1.43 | 1.69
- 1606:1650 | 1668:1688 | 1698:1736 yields 3.24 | 1.51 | 1.59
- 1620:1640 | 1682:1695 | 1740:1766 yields 3.24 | 1.52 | 1.72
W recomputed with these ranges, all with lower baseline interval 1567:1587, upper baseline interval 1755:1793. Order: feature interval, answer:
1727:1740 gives -0.187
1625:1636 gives -0.061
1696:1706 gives 0.123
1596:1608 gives -0.020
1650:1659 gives -0.045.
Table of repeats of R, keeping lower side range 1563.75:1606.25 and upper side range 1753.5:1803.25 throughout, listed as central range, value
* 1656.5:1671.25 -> -0.2 yr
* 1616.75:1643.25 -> -1.0 yr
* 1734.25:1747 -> -2.5 yr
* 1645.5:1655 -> -0.3 yr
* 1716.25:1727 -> -0.7 yr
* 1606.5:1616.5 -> -0.5 yr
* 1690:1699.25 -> 1.6 yr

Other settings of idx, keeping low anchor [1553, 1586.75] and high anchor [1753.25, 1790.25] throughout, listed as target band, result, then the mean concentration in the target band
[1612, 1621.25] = -0.069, 1.51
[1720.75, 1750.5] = -0.153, 1.79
